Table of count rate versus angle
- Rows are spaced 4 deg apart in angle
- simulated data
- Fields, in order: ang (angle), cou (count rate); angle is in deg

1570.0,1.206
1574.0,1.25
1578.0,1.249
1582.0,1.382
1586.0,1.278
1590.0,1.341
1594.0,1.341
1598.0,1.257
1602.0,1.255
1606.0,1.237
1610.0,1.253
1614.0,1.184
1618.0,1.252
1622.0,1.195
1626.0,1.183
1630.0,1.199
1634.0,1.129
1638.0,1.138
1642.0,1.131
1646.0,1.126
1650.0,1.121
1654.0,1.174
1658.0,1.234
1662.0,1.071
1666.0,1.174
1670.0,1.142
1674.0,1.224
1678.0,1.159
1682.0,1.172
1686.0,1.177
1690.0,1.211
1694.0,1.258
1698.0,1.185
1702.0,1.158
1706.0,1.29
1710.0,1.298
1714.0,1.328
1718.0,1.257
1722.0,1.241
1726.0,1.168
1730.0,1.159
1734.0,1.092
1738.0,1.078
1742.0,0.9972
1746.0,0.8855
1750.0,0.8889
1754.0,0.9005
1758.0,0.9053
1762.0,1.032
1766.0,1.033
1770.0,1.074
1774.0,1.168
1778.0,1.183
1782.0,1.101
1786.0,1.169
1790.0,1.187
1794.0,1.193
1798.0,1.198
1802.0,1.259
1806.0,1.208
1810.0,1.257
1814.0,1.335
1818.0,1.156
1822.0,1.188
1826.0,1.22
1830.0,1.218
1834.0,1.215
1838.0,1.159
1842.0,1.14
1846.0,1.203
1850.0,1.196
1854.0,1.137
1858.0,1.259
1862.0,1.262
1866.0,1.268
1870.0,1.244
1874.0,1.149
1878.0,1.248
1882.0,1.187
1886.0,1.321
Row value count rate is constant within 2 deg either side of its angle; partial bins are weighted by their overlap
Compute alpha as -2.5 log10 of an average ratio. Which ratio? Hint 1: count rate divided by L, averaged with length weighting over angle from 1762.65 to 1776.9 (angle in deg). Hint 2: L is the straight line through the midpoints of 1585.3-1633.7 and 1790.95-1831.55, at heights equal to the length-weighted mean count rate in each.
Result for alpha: 0.13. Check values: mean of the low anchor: 1.24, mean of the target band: 1.09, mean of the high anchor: 1.22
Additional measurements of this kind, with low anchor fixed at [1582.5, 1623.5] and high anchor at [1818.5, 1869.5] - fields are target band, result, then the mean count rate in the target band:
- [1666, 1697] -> 0.05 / 1.19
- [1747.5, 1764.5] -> 0.30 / 0.933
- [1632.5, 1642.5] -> 0.11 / 1.13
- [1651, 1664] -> 0.09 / 1.16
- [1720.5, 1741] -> 0.09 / 1.14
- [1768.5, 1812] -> 0.03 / 1.18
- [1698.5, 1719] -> -0.02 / 1.26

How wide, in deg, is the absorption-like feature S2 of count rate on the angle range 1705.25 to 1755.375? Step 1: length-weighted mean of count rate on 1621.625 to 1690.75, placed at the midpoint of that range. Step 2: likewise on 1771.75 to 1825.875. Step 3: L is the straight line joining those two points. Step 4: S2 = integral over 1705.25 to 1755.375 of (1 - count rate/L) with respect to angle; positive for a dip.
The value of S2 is 2.6 deg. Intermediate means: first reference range 1.16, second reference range 1.2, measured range 1.12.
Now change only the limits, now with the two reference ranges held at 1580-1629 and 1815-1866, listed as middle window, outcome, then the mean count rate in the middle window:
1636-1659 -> 1.8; 1.15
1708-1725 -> -0.6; 1.27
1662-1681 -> 1.2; 1.16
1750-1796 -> 5.3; 1.08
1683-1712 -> 0.3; 1.22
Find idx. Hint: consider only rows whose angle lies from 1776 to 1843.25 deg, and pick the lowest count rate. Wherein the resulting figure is 1.101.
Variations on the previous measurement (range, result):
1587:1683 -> 1.071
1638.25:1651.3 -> 1.121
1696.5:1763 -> 0.8855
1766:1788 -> 1.033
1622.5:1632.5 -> 1.183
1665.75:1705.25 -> 1.142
